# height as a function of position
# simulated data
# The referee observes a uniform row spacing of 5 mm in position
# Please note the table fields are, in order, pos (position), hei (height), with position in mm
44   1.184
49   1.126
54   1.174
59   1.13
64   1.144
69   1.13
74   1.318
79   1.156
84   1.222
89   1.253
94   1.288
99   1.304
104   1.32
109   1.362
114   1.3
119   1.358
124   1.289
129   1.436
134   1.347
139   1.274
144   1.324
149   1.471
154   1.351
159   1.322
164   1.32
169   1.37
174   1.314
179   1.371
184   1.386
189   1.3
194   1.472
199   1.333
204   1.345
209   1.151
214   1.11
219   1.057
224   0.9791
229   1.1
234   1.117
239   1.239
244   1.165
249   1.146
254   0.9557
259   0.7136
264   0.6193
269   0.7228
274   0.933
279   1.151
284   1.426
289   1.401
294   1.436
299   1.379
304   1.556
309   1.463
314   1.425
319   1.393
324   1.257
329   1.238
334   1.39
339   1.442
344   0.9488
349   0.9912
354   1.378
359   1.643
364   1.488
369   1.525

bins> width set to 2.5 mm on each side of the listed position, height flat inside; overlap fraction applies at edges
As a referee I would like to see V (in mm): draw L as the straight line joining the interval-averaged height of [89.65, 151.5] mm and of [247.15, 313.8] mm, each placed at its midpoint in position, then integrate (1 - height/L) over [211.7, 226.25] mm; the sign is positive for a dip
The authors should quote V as 2.1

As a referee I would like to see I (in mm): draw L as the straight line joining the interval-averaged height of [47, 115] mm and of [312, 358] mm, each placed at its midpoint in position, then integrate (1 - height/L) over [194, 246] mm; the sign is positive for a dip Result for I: 3.5 mm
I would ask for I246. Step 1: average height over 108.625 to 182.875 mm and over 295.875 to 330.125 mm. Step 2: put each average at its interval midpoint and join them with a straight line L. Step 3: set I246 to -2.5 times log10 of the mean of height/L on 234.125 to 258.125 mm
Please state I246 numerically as 0.24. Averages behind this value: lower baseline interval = 1.35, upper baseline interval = 1.39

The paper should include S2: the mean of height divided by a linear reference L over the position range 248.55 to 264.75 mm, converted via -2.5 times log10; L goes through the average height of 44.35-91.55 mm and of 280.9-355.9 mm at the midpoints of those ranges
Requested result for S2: 0.46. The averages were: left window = 1.18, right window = 1.34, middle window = 0.848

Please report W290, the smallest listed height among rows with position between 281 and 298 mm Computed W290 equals 1.401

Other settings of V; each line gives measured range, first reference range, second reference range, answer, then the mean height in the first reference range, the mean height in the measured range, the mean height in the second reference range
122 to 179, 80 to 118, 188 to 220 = -3.3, 1.29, 1.35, 1.26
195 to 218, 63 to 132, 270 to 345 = 1.1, 1.28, 1.24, 1.32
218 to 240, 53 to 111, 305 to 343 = 3.7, 1.23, 1.09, 1.36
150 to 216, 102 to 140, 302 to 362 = 0.8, 1.34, 1.32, 1.34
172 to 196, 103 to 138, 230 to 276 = -4.3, 1.34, 1.37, 0.962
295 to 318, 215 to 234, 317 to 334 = -3.5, 1.06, 1.45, 1.31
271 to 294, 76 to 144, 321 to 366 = 1.2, 1.3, 1.24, 1.31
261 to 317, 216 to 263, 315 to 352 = -3.4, 1.04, 1.23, 1.25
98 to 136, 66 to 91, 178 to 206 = -2.2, 1.21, 1.34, 1.37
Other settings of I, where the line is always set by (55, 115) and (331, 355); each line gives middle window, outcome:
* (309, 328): -2.2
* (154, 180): -2.2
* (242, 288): 8.8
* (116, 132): -1.6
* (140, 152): -1.4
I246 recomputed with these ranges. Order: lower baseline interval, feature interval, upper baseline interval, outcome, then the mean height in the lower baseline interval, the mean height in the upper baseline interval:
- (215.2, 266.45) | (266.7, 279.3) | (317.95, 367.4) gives 0.23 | 1.01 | 1.32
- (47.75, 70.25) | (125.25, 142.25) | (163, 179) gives -0.06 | 1.14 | 1.34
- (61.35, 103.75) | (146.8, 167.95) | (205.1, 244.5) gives -0.16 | 1.23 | 1.12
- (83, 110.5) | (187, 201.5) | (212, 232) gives -0.23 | 1.29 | 1.06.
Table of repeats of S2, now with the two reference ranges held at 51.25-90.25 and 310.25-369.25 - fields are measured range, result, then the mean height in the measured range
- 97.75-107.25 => -0.10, 1.32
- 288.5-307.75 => -0.10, 1.45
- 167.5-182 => -0.09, 1.35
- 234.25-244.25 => 0.08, 1.19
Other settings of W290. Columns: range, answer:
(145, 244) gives 0.9791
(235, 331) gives 0.6193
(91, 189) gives 1.274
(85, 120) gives 1.253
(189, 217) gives 1.11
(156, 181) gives 1.314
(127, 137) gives 1.347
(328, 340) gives 1.238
